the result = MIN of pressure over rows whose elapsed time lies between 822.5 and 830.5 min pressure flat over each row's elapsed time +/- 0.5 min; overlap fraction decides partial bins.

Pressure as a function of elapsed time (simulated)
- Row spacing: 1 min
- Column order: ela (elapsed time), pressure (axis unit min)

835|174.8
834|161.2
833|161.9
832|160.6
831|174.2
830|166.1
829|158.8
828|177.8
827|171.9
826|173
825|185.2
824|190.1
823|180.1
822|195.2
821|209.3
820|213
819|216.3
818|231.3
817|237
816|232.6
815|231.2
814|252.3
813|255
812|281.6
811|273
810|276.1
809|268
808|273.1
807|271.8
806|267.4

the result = 158.8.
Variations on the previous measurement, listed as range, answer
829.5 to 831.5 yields 166.1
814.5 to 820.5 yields 213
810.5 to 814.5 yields 252.3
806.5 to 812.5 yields 268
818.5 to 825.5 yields 180.1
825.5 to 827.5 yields 171.9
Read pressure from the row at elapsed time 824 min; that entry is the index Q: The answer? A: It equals 190.1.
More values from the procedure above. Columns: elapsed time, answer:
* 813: 255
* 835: 174.8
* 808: 273.1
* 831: 174.2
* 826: 173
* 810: 276.1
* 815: 231.2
